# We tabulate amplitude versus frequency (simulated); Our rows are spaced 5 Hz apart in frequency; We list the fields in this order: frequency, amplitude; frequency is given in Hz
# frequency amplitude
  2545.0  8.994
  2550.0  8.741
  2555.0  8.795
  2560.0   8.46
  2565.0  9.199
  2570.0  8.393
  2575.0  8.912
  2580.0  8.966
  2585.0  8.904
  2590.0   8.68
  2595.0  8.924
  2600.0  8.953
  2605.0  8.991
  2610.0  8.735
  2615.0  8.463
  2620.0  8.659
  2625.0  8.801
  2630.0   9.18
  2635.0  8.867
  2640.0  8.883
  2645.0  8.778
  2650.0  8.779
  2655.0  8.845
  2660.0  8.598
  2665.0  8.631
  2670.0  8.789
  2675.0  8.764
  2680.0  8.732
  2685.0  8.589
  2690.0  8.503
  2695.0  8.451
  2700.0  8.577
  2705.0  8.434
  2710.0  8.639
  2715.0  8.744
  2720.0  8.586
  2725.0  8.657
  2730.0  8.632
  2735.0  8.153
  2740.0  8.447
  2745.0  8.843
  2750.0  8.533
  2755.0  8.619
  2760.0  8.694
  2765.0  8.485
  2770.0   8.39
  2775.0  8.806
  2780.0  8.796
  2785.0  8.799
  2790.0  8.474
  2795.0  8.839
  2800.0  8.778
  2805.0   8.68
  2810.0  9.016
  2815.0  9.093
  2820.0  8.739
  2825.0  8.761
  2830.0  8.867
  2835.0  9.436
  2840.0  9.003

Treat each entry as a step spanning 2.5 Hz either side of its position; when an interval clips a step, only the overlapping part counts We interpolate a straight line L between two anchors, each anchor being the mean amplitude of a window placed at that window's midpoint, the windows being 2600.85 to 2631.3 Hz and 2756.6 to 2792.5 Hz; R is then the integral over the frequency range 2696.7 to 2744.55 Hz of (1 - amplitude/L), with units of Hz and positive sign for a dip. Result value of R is 0.8 Hz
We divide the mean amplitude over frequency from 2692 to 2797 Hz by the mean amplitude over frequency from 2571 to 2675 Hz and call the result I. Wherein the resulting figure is 1.0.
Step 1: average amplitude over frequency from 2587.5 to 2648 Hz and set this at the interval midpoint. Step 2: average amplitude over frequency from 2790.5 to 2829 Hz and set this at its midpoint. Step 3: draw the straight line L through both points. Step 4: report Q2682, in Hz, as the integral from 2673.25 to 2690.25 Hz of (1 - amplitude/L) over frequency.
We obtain 0.3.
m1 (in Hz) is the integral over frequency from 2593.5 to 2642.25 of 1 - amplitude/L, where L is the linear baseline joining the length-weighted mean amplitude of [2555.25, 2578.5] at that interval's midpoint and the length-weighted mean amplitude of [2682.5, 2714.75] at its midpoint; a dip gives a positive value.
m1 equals -0.9 Hz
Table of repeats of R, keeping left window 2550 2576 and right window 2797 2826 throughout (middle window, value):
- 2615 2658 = -0.2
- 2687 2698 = 0.4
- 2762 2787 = 0.5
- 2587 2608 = -0.3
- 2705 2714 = 0.2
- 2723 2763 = 1.1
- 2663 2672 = 0.1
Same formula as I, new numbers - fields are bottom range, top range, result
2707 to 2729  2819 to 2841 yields 1.04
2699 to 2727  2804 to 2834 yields 1.03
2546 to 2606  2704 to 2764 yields 0.97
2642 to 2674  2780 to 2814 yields 1.00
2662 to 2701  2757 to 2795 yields 1.00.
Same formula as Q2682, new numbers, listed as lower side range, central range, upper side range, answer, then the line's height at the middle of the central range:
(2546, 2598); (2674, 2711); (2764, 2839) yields 1.0 Hz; 8.81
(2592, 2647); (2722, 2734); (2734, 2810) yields 0.2 Hz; 8.7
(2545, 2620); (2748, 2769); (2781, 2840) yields 0.7 Hz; 8.85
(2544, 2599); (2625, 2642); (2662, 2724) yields -0.5 Hz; 8.72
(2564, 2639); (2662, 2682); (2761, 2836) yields 0.2 Hz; 8.82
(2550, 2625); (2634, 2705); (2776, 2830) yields 0.9 Hz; 8.79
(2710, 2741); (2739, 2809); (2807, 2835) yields 0.6 Hz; 8.75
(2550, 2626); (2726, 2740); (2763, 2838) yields 0.6 Hz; 8.8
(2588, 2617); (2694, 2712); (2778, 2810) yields 0.5 Hz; 8.77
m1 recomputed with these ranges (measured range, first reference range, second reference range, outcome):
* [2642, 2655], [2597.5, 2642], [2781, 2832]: 0.05 Hz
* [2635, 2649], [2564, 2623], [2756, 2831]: -0.07 Hz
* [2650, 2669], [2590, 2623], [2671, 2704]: -0.10 Hz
